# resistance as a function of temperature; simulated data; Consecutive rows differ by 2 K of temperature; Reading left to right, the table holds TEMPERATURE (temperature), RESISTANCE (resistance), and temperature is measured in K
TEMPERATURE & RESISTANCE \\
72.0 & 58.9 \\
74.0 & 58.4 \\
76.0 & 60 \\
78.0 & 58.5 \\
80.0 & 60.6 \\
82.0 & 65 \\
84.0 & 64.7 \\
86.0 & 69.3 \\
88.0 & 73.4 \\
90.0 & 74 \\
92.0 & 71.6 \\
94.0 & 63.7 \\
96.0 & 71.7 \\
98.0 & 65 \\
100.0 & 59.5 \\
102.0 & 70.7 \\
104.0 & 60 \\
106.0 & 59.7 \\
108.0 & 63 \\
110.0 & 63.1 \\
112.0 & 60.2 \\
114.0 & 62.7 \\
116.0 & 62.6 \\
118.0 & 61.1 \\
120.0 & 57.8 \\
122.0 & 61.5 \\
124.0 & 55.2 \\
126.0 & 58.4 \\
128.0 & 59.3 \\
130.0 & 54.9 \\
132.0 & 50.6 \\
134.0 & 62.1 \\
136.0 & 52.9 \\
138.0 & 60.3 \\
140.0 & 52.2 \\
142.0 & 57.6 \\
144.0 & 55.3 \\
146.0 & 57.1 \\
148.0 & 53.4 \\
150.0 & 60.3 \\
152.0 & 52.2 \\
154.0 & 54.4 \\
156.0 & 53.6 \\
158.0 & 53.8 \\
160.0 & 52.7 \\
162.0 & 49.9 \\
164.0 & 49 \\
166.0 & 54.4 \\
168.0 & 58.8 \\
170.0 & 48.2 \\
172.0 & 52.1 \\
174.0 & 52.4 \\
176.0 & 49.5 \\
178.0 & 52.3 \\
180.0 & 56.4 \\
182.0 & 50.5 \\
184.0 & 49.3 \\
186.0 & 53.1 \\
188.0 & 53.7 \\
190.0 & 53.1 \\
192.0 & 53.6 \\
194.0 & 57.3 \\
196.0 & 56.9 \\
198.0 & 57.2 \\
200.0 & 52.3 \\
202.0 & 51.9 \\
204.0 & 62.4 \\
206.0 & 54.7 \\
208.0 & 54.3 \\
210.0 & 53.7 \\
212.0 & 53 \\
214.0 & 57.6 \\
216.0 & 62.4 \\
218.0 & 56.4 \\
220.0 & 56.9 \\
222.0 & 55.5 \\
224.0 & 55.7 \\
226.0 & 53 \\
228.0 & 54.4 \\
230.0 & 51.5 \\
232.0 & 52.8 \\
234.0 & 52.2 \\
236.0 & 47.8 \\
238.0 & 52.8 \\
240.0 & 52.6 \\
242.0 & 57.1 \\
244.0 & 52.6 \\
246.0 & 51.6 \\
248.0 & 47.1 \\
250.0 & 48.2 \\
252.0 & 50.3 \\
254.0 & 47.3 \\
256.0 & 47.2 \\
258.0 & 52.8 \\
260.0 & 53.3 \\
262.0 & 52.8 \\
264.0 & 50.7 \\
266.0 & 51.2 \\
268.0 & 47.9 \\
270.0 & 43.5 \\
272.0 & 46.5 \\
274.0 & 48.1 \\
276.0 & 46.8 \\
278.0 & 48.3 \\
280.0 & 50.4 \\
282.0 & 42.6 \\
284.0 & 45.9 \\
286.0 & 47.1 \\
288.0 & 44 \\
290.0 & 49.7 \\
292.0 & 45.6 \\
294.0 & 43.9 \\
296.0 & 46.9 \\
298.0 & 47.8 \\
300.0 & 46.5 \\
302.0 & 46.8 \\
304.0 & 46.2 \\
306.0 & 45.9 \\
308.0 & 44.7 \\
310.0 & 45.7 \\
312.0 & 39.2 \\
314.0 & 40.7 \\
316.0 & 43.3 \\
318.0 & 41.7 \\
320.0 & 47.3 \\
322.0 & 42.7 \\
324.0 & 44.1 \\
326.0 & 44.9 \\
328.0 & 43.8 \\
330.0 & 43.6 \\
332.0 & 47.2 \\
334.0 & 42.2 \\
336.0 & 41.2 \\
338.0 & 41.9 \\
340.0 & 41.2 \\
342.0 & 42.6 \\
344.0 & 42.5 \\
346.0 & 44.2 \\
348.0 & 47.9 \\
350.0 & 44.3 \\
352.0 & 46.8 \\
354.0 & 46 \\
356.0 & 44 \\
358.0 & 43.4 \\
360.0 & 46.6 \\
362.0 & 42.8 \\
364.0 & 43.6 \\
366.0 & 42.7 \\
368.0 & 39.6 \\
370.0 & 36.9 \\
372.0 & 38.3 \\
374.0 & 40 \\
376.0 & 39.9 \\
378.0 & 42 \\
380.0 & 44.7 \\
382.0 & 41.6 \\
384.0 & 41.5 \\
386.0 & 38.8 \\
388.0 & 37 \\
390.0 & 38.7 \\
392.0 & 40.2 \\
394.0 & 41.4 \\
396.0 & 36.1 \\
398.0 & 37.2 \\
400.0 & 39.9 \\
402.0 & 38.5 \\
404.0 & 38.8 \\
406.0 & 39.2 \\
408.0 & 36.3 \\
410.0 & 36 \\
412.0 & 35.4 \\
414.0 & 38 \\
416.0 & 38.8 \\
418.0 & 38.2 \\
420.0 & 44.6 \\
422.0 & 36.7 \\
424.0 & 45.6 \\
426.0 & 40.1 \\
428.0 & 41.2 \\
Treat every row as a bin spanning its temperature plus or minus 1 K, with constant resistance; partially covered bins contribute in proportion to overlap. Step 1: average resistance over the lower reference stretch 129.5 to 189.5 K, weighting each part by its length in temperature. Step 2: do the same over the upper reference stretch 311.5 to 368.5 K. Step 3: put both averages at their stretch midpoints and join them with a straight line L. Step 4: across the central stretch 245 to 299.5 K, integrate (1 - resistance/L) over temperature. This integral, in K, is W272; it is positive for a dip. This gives -0.7 K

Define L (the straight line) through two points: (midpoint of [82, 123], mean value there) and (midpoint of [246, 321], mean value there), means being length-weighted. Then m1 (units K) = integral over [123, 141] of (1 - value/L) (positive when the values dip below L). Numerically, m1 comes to 1.6 K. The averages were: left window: 64.8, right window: 46.9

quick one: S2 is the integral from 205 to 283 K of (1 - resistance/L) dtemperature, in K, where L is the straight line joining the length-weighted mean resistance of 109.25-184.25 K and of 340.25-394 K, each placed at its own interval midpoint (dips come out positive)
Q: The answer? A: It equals -3.10 K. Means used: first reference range 55.5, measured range 51.6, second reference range 42.1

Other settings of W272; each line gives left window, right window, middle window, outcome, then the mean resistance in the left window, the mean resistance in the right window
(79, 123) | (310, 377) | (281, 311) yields 0.79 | 64.6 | 43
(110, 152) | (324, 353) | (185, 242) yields -2.62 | 57.8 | 43.9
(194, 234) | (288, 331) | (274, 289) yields 0.42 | 55.4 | 44.8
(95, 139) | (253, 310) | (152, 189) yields 2.53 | 60.6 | 47.5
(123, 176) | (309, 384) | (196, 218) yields -2.08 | 54.6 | 43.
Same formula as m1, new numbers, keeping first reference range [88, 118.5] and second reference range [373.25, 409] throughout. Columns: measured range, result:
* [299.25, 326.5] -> 1.3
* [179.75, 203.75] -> 1.3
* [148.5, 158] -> 0.9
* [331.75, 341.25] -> 0.4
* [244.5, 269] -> 0.6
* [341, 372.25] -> -0.6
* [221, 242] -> 0.2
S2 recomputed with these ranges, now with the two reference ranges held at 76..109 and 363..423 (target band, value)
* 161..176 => 1.8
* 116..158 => 3.4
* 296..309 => 0.2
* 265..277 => 0.6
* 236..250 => 0.2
